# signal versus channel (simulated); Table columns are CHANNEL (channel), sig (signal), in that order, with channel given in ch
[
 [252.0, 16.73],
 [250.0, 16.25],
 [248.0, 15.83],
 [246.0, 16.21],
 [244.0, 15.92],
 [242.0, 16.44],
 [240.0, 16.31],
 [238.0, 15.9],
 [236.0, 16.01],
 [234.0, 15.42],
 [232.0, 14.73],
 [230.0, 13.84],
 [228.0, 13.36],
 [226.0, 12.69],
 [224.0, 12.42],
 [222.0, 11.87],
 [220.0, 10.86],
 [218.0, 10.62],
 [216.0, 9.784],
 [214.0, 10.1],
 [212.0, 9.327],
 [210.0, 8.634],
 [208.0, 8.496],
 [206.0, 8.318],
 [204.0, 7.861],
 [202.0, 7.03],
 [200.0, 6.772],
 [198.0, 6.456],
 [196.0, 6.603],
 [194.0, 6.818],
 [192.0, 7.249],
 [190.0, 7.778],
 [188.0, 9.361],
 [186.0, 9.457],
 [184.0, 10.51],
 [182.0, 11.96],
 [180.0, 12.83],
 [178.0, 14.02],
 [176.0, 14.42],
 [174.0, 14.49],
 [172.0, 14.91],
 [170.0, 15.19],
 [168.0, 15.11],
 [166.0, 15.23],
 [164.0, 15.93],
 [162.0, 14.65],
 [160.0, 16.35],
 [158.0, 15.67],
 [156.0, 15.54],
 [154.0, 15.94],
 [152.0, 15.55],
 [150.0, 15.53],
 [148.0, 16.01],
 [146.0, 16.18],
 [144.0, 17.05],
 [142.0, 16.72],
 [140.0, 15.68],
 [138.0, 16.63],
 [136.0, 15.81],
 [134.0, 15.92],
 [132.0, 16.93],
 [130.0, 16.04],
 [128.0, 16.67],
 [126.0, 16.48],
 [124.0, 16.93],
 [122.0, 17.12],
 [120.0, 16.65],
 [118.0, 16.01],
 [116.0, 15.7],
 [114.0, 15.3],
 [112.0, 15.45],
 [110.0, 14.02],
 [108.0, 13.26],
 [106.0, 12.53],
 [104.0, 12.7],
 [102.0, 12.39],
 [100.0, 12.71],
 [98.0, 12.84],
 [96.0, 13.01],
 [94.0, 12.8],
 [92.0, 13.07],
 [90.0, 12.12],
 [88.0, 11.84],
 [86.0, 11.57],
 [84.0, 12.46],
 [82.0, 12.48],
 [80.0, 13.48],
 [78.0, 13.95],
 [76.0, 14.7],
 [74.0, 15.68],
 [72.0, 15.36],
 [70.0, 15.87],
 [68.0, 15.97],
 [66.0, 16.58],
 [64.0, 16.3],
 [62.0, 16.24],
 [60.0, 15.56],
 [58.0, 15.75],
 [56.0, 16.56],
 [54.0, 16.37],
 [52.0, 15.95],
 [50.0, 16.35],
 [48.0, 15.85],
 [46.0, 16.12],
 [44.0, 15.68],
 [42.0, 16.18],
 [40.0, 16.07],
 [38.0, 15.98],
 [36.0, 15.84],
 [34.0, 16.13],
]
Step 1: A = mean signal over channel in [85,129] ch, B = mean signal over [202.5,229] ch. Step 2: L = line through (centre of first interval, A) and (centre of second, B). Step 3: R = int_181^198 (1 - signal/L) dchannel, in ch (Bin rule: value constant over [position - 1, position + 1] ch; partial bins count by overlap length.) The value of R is 4.0 ch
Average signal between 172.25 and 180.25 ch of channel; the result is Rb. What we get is 14.1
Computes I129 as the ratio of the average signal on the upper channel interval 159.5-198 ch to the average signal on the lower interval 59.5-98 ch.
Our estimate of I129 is 0.9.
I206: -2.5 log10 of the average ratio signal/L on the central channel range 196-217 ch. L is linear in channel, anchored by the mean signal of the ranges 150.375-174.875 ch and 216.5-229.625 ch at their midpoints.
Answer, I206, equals 0.49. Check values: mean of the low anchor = 15.4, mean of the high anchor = 12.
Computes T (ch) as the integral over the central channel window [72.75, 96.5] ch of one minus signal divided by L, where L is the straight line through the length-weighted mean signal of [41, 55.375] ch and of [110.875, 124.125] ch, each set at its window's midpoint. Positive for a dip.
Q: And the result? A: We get 4.4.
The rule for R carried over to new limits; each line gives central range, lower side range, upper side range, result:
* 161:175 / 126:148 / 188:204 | -4.35 ch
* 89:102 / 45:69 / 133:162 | 2.70 ch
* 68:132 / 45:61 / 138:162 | 6.89 ch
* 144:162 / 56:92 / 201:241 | -3.98 ch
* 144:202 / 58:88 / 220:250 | 7.81 ch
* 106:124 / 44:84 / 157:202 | -2.00 ch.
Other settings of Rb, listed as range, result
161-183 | 14.4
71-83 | 14.3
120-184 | 15.5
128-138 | 16.3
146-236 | 12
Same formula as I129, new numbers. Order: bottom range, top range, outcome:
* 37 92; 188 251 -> 0.76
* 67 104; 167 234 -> 0.80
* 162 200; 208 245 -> 1.12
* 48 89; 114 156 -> 1.08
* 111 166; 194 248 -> 0.72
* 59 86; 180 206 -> 0.56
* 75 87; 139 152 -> 1.23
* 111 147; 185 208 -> 0.47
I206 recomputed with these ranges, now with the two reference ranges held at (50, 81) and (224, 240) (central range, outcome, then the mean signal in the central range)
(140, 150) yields -0.08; 16.3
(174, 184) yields 0.14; 13.1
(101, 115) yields 0.13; 13.7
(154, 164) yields -0.04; 15.6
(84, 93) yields 0.26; 12.2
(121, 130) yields -0.10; 16.7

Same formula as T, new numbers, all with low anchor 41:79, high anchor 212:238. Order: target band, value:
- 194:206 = 5.6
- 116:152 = -4.8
